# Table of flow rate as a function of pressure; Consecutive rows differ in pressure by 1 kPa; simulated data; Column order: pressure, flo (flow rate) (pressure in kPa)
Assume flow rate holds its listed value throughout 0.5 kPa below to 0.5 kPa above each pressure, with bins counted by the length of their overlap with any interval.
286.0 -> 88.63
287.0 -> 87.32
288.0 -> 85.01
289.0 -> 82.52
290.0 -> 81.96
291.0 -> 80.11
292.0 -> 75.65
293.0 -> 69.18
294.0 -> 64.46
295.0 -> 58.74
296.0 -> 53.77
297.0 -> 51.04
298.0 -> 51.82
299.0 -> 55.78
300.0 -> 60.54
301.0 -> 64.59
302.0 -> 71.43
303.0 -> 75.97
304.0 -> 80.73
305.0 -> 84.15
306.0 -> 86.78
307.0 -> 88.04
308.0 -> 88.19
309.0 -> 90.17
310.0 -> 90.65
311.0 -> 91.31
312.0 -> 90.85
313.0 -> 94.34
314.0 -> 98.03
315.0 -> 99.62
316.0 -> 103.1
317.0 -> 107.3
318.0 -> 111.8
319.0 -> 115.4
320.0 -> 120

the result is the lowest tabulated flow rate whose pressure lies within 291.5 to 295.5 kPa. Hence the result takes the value 58.74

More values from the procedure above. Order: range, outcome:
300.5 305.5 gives 64.59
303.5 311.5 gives 80.73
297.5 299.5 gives 51.82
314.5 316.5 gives 99.62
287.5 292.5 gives 75.65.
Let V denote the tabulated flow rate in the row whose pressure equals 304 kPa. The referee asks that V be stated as 80.73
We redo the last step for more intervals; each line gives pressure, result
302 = 71.43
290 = 81.96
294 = 64.46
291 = 80.11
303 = 75.97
